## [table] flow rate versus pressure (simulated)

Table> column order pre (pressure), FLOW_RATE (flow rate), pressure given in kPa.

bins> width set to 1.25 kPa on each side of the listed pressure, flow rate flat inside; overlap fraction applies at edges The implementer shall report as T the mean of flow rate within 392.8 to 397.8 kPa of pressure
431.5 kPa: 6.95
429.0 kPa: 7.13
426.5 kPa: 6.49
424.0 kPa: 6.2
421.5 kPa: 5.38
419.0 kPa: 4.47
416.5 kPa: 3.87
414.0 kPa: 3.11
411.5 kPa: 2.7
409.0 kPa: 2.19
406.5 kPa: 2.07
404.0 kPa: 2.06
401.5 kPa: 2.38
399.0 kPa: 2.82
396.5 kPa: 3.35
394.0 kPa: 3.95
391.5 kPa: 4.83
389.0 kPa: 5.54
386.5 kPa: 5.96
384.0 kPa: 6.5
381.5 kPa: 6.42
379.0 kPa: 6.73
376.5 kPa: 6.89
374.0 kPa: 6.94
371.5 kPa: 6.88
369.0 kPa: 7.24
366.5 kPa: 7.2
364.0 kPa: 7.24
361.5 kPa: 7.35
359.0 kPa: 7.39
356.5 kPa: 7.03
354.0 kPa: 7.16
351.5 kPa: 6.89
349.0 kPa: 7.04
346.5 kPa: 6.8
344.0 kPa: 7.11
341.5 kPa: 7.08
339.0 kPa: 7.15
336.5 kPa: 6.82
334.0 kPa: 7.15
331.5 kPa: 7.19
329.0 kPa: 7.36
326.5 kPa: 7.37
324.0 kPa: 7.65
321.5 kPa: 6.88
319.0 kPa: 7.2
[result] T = 3.64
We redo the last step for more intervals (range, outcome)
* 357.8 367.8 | 7.29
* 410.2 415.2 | 2.9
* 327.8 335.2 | 7.23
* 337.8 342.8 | 7.11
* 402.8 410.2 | 2.11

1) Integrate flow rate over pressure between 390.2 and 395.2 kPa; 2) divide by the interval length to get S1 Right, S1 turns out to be 4.41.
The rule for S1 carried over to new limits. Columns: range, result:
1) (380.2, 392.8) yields 5.85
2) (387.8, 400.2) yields 4.1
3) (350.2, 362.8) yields 7.16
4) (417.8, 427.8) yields 5.65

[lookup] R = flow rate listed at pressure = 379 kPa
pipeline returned 6.73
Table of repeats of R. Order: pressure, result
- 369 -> 7.24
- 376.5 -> 6.89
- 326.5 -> 7.37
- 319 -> 7.2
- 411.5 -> 2.7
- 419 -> 4.47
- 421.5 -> 5.38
